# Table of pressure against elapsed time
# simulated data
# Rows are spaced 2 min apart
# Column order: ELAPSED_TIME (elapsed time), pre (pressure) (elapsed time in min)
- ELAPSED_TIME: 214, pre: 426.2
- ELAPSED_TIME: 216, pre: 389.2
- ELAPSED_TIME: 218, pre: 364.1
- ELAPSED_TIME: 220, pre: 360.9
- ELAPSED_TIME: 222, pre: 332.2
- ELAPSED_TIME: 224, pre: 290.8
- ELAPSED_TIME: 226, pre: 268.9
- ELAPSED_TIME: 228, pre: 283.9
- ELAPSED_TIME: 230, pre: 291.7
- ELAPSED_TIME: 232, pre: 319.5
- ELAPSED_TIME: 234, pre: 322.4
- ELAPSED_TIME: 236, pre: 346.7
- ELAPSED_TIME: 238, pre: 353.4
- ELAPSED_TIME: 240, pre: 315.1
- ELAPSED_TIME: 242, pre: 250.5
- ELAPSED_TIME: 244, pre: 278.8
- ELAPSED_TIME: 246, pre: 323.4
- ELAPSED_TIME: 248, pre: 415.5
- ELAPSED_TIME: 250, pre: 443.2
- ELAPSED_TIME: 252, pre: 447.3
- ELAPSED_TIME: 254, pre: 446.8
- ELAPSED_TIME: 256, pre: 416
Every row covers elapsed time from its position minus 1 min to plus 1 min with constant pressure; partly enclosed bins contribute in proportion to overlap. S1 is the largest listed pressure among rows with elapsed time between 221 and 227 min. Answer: 332.2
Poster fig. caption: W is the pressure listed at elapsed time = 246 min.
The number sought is 323.4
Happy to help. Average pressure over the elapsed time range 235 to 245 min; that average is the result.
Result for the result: 309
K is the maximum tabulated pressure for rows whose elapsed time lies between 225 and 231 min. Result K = 291.7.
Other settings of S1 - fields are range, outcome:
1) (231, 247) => 353.4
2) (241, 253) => 447.3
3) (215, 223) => 389.2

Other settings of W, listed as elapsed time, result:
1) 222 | 332.2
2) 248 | 415.5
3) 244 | 278.8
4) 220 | 360.9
